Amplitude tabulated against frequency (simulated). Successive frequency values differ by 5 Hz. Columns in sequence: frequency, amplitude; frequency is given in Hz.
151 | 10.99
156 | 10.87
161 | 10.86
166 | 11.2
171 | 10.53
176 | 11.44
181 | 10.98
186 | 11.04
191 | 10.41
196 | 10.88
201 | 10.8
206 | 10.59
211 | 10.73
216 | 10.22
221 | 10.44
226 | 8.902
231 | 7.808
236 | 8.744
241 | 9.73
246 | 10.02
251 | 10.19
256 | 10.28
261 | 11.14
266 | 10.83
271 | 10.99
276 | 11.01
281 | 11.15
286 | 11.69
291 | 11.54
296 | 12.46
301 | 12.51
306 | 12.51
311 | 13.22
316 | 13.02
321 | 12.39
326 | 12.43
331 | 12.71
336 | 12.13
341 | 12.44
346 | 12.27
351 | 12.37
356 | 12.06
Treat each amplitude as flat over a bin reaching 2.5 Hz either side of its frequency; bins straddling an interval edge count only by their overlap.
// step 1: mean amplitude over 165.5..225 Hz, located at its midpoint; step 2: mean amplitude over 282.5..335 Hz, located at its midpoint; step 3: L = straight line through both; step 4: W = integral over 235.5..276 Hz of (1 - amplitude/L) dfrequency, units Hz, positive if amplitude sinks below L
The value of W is 4.4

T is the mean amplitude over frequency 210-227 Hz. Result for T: 10.1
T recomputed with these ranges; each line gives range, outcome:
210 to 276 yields 10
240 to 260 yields 10.2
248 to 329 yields 11.7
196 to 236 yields 9.91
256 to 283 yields 11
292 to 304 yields 12.4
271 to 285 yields 11.1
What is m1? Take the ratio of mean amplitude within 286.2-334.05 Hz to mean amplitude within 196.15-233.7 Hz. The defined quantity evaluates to 1.25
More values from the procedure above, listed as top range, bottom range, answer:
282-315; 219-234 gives 1.37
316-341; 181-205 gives 1.16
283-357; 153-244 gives 1.20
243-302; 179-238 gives 1.10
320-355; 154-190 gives 1.13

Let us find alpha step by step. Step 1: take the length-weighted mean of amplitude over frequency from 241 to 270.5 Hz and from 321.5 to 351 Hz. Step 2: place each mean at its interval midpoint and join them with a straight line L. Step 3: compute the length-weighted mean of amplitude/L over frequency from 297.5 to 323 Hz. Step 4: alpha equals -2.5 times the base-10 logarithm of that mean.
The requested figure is -0.09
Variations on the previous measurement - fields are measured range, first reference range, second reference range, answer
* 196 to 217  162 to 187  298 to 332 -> 0.074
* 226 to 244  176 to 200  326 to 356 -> 0.274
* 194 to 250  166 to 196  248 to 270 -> 0.091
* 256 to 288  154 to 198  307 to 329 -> 0.102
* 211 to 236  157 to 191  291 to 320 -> 0.223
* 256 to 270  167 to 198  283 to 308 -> 0.087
